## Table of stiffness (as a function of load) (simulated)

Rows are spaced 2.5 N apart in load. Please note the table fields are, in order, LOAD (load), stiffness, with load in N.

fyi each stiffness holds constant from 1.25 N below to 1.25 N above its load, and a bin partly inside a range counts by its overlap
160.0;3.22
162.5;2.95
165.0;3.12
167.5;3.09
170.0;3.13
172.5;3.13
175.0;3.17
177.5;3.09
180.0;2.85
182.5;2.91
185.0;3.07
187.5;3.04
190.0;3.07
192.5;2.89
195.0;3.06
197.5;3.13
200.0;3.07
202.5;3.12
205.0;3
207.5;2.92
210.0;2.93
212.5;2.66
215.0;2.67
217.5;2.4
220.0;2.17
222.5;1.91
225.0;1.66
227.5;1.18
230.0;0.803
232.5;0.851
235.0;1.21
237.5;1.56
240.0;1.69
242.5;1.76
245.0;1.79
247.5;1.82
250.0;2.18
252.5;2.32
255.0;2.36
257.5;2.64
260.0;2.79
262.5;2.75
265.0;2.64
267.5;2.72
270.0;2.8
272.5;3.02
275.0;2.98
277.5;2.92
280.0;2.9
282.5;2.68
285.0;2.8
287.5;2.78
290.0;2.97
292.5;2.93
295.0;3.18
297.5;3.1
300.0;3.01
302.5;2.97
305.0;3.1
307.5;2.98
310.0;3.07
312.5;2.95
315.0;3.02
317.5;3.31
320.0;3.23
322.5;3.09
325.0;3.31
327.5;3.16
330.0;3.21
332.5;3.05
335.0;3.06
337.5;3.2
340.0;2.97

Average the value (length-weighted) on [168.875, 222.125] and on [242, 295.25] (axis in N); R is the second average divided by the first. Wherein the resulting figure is 0.9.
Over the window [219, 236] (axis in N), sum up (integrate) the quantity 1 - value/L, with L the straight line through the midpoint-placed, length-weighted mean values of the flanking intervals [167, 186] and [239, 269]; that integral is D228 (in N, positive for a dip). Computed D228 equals 7.81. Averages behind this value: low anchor 3.05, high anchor 2.3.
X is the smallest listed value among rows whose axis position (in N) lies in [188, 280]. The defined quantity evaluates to 0.803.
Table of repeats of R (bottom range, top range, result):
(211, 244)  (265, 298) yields 1.66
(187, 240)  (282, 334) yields 1.31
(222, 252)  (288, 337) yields 2.00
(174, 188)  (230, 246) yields 0.47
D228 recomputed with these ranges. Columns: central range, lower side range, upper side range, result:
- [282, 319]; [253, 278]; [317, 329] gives 0.4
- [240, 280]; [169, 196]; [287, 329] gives 7.5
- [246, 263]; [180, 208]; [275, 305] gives 3.3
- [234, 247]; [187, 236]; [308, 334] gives 4.8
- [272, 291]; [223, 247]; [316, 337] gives -4.7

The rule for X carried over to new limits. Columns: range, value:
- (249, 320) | 2.18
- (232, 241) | 0.851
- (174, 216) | 2.66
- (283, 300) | 2.78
